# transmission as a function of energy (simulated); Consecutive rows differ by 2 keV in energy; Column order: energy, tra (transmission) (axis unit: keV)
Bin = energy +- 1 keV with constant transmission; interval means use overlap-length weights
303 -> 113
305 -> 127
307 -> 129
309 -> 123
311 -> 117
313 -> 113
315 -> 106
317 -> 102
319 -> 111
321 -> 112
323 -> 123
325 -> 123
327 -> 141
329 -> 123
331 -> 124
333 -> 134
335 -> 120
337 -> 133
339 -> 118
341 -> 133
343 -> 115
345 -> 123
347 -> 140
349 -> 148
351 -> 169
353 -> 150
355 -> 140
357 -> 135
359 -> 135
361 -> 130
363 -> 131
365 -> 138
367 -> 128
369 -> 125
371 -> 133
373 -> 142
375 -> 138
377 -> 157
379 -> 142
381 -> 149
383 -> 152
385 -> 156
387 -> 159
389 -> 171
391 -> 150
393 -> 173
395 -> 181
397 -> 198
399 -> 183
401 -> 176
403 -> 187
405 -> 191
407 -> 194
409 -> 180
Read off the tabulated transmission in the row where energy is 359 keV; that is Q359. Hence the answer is 135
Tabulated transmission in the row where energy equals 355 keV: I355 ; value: 140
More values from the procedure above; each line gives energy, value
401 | 176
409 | 180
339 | 118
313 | 113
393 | 173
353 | 150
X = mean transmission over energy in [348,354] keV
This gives 156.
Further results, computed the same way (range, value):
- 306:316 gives 118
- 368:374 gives 133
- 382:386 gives 154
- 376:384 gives 150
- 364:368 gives 133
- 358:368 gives 132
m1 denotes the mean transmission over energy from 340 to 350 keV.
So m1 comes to 132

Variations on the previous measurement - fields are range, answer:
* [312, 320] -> 108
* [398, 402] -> 180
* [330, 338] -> 128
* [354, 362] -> 135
